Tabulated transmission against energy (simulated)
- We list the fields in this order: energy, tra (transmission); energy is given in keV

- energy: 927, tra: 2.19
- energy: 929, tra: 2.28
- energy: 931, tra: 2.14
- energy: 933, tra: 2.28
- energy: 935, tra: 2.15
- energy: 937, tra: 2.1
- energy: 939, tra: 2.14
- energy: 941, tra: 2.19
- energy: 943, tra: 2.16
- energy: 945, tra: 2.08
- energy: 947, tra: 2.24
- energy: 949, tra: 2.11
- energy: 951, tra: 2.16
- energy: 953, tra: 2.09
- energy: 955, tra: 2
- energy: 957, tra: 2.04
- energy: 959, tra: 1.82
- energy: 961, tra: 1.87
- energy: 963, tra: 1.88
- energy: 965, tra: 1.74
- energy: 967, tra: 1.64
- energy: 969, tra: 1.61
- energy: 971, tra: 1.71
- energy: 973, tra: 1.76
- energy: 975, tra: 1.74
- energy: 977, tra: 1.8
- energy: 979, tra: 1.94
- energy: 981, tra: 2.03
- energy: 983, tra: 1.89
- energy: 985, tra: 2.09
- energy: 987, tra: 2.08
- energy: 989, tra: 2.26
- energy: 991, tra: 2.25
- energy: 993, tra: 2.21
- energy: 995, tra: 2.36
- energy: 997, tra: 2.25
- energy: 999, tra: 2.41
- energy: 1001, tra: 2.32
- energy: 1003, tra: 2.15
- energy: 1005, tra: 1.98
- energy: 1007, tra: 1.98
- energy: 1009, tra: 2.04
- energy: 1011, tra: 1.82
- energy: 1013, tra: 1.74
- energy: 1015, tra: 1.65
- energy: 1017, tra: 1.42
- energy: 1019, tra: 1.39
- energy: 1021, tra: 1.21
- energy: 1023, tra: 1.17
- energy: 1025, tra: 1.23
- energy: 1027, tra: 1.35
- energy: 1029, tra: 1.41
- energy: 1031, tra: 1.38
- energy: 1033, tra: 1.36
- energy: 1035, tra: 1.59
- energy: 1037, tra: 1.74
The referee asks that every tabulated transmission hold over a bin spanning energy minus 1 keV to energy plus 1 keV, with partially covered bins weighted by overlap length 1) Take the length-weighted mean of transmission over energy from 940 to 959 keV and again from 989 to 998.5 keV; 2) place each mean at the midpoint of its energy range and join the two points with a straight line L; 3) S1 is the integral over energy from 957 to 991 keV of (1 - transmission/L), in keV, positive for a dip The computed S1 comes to 4.9 keV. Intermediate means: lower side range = 2.1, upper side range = 2.27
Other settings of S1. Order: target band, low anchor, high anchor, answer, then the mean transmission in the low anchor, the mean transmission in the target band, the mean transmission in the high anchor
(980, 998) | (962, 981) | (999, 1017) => -2.87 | 1.77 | 2.16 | 1.95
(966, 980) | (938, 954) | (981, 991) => 2.43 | 2.15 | 1.74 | 2.09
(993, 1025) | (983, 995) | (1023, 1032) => -1.82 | 2.17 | 1.85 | 1.32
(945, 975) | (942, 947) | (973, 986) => 2.00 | 2.14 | 1.91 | 1.9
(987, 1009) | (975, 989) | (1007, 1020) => -4.40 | 1.98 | 2.2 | 1.7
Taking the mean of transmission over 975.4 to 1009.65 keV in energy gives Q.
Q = 2.11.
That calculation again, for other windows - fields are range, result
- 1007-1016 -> 1.83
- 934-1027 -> 1.93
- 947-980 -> 1.88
